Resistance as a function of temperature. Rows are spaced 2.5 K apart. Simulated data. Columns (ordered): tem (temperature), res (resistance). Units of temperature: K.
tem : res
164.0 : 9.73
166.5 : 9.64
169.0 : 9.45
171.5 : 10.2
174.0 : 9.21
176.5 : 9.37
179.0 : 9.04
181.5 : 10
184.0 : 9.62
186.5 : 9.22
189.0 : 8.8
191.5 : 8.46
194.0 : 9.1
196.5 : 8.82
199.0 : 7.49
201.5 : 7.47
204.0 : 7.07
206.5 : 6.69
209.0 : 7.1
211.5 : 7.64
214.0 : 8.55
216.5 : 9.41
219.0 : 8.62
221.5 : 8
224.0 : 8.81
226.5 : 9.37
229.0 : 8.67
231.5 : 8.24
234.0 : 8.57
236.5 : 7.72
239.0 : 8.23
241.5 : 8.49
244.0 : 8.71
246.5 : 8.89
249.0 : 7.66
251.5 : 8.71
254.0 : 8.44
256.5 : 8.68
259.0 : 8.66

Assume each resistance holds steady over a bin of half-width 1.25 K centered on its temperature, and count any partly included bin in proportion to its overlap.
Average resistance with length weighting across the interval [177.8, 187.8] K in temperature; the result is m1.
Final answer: 9.47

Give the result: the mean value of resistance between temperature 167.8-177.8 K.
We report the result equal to 9.56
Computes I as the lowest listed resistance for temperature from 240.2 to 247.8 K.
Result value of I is 8.49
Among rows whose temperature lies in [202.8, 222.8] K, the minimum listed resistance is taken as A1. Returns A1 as 6.69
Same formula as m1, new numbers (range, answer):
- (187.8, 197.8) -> 8.79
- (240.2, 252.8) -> 8.49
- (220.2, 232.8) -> 8.62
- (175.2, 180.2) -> 9.21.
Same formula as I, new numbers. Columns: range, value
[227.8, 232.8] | 8.24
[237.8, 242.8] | 8.23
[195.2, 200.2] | 7.49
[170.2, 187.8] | 9.04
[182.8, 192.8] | 8.46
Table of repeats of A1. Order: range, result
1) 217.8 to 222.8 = 8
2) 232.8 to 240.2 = 7.72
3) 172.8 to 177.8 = 9.21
